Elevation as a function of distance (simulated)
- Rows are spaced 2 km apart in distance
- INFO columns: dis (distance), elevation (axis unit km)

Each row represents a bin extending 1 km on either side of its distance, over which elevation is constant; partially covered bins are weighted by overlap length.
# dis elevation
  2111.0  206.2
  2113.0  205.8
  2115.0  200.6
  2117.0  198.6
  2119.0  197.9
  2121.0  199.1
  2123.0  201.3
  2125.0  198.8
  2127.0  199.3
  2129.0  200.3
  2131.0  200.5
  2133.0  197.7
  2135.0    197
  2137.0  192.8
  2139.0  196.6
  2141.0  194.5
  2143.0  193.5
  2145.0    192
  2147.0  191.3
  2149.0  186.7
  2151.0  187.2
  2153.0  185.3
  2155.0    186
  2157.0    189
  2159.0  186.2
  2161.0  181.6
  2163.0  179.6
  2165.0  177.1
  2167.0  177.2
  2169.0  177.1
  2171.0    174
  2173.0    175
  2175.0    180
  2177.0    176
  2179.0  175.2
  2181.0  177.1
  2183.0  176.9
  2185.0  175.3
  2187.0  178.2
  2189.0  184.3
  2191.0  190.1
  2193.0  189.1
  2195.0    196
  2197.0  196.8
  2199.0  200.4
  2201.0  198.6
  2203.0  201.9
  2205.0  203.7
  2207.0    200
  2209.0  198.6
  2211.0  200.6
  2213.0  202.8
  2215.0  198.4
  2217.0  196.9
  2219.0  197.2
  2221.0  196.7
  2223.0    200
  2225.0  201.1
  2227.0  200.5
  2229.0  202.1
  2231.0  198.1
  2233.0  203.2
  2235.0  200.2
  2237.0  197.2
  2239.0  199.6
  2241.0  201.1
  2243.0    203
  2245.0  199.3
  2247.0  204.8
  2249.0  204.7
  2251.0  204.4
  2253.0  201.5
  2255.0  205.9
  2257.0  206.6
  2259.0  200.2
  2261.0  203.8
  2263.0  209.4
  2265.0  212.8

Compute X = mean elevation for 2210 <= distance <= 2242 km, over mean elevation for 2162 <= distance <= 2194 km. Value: 1.12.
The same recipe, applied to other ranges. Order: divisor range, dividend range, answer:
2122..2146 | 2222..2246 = 1.02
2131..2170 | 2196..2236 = 1.06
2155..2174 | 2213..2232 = 1.11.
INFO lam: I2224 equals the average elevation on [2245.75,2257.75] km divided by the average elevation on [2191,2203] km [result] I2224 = 1.04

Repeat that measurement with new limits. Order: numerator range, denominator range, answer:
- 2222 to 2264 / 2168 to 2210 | 1.08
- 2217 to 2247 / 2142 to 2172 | 1.09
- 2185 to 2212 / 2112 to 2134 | 0.97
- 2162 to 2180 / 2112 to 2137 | 0.89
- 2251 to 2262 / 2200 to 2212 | 1.02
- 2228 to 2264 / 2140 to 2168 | 1.09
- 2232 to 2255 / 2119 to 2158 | 1.04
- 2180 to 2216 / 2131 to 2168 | 1.02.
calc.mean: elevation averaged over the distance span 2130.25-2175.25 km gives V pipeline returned 187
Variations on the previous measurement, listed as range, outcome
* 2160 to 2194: 179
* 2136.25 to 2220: 188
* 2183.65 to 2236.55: 196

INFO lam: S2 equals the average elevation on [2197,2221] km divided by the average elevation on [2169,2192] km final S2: 1.1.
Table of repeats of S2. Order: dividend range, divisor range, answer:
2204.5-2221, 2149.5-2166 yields 1.08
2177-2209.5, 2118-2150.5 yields 0.97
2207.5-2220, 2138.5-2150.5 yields 1.04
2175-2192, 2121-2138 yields 0.90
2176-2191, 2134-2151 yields 0.93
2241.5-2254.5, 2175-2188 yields 1.15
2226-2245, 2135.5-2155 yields 1.05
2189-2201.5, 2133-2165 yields 1.03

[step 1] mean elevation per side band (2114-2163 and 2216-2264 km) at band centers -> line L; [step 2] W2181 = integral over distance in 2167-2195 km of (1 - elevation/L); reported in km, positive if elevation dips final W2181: 2.5 km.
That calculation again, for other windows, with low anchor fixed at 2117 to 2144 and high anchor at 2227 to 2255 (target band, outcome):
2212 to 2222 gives 0.1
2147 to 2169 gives 1.7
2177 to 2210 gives 1.7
